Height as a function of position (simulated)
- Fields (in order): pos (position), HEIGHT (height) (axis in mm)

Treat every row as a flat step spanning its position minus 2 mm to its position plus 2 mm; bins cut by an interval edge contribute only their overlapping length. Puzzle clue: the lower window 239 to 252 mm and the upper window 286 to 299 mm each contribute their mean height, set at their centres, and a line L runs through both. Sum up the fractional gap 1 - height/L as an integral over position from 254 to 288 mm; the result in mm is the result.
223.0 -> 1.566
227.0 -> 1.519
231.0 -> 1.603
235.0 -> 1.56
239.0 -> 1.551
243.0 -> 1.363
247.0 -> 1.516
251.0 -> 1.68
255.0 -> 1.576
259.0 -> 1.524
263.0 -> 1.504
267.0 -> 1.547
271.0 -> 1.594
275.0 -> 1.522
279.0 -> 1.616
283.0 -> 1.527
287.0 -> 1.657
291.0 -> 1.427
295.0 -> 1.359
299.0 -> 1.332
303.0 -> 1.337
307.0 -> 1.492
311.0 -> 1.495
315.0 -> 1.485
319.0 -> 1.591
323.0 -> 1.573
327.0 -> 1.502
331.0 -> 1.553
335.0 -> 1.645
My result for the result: -1.95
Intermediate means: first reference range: 1.51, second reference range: 1.44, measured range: 1.56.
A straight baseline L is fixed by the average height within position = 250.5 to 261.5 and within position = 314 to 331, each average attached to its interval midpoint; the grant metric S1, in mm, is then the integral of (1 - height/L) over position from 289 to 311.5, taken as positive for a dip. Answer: 2.2 mm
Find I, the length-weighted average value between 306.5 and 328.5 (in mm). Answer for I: 1.53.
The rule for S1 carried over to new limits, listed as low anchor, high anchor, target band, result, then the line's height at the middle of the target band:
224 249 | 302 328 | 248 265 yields -0.58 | 1.52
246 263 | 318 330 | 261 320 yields 2.38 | 1.56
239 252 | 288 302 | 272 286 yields -1.33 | 1.43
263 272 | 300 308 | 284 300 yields -0.09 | 1.45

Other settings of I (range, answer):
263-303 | 1.5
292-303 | 1.35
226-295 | 1.54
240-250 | 1.47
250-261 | 1.59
